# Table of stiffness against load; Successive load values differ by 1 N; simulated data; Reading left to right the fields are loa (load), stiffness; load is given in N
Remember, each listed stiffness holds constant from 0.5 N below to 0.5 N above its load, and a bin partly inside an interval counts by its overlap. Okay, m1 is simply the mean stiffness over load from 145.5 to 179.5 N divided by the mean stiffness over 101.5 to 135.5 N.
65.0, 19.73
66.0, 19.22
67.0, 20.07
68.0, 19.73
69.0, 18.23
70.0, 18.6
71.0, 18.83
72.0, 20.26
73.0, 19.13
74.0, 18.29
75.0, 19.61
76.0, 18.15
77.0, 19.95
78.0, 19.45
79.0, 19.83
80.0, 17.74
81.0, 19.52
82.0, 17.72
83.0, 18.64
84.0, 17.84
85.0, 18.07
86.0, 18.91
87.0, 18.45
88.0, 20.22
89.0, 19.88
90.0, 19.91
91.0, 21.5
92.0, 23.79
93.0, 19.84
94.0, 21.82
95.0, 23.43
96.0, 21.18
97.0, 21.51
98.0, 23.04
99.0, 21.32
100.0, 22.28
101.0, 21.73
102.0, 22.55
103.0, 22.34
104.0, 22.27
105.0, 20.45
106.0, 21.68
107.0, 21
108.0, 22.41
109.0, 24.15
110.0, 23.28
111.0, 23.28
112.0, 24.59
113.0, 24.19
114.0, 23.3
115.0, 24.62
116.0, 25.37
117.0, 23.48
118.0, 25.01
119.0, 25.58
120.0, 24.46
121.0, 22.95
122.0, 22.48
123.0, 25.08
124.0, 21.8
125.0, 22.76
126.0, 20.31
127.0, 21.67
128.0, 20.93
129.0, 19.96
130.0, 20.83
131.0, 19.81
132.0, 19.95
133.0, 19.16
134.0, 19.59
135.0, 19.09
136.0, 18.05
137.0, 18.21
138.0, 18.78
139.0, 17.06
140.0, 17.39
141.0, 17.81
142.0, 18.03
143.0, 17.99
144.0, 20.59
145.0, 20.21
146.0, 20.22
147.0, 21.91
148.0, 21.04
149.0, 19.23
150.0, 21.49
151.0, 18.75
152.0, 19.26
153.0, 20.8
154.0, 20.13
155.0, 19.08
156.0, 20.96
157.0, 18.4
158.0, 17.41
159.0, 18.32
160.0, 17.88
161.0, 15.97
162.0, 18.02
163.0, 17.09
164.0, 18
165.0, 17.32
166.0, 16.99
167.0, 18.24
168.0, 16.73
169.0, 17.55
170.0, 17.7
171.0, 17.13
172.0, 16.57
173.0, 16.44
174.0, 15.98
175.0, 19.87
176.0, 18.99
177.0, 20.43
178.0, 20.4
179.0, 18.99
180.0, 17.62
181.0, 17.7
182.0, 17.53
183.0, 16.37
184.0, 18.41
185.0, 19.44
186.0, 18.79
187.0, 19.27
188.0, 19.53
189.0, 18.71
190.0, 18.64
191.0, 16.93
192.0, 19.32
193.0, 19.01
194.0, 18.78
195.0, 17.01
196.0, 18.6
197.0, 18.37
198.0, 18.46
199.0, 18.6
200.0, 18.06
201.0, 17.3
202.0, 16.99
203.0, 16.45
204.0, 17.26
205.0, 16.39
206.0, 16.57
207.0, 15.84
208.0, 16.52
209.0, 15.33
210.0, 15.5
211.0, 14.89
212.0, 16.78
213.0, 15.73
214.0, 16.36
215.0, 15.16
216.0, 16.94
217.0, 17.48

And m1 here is 0.83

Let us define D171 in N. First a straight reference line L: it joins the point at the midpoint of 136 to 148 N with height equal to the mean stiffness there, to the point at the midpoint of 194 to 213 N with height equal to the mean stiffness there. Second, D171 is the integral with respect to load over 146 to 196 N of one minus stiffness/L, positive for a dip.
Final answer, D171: -1.4 N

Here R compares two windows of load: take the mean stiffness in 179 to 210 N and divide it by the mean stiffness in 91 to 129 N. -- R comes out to 0.8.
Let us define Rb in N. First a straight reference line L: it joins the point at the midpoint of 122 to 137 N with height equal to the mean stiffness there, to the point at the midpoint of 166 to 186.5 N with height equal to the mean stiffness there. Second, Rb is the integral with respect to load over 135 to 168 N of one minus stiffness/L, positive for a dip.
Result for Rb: 1.11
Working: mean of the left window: 20.6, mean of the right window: 18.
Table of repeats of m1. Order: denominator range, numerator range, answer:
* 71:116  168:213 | 0.84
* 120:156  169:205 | 0.90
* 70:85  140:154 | 1.04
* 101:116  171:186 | 0.79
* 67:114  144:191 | 0.90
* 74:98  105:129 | 1.16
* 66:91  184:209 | 0.94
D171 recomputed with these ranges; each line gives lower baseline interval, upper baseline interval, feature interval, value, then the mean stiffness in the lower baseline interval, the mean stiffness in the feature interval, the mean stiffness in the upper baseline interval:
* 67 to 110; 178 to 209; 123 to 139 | -0.6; 20.4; 20.1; 17.9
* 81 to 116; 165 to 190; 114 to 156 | -1.7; 21.5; 20.8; 18.1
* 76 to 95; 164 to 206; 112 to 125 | -3.3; 19.7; 24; 18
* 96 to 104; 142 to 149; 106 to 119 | -1.3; 22.1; 23.7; 20.1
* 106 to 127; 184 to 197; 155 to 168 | 1.7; 23.4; 17.9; 18.6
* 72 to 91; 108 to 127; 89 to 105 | -0.6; 19.1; 21.8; 23.6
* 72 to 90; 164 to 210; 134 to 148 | -0.5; 19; 19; 17.8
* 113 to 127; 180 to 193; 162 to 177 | 1.6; 23.6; 17.6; 18.4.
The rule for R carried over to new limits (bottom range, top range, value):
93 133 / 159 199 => 0.81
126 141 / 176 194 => 0.97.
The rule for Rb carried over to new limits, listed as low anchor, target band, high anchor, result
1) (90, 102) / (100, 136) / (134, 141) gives -4.28 N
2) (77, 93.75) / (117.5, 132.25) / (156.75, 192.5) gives -2.68 N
